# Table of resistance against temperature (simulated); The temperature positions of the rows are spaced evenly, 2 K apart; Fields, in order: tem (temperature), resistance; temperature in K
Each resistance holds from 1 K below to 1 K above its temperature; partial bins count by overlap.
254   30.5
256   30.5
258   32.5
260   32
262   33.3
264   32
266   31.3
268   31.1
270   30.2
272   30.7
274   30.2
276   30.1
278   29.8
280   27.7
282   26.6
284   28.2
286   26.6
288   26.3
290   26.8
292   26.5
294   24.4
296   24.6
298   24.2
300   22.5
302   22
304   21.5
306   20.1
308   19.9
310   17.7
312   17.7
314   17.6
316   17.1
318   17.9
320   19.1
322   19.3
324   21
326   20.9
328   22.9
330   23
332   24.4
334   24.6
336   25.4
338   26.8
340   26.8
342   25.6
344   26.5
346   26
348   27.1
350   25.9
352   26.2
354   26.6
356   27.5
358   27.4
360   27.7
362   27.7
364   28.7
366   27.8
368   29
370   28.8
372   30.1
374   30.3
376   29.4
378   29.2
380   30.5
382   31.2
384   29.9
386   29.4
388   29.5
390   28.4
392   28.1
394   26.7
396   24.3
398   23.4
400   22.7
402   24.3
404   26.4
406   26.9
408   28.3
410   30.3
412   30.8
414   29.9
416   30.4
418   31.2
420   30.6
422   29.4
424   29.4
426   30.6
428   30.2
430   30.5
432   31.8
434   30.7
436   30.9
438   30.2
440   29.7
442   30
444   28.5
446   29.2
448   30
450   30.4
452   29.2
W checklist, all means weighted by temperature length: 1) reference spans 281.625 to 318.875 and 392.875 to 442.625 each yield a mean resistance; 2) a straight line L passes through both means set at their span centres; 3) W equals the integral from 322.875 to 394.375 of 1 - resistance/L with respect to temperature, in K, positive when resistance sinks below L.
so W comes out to -4.1 K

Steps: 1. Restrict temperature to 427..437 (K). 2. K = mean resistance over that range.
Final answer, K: 30.8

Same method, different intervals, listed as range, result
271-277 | 30.3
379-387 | 30.2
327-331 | 22.9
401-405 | 25.4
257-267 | 32.2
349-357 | 26.5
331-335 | 24.5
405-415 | 29.2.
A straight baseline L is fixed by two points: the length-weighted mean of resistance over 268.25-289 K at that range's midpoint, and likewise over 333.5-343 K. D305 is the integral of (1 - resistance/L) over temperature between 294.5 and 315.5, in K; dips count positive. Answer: 5.1 K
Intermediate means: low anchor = 28.7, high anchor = 25.9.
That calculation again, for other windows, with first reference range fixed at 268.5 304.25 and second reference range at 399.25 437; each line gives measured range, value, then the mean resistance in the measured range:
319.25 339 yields 3.4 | 22.8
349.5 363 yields 0.5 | 27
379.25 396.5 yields 0.0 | 28.8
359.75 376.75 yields -0.3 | 28.9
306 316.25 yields 3.4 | 18.3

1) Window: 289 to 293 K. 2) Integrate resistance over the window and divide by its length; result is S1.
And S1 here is 26.6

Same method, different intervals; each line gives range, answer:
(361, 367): 28.1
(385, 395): 28.4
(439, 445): 29.4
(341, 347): 26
